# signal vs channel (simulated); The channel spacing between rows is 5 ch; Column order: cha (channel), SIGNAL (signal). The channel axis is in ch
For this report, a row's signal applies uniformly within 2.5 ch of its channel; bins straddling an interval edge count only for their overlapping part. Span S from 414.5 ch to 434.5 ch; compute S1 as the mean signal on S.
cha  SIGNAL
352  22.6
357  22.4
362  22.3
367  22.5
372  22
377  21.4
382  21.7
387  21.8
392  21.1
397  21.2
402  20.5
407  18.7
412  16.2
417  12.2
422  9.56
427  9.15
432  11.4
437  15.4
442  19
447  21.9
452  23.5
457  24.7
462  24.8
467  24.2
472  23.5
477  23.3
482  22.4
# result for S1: 10.6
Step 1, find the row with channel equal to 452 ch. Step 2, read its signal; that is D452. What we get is 23.5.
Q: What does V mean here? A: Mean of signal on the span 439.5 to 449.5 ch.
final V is 20.4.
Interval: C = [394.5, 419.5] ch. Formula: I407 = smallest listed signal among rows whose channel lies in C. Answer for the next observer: 12.2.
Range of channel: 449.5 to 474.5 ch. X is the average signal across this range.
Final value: 24.1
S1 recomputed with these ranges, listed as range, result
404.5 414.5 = 17.4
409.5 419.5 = 14.2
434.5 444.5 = 17.2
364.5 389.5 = 21.9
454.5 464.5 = 24.8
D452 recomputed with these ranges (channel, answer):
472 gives 23.5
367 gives 22.5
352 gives 22.6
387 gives 21.8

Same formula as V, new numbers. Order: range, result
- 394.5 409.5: 20.1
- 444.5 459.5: 23.4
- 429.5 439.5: 13.4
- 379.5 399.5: 21.4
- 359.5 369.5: 22.4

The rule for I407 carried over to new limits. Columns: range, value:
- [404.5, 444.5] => 9.15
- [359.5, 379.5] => 21.4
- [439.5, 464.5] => 19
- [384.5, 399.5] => 21.1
